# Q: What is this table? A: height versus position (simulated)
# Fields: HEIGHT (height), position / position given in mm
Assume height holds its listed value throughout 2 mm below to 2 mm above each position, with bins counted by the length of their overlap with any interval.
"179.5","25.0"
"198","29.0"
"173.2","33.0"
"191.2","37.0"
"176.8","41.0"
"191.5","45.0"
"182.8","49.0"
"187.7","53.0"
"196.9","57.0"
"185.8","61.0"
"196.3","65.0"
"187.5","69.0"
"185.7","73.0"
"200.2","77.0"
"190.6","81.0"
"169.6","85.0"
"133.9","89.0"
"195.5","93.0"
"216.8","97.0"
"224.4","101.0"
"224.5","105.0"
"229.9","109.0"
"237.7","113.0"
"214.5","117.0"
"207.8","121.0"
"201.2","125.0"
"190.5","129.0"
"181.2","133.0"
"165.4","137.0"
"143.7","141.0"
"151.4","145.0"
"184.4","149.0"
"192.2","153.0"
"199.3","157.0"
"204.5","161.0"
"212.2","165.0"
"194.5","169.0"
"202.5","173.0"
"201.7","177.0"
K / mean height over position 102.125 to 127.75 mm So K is 219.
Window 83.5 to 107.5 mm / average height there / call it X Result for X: 195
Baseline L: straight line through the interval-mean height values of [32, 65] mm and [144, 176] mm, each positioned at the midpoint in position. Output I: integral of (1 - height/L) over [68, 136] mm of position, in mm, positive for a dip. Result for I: -3.15 mm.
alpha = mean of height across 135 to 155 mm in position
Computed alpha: 167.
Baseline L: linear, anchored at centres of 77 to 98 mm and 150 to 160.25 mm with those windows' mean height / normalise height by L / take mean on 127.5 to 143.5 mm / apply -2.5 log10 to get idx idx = 0.14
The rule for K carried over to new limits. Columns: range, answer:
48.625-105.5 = 191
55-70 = 192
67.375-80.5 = 191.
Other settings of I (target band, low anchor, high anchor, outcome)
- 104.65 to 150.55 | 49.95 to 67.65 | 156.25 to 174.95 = 1.17 mm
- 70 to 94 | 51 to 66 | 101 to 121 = 3.14 mm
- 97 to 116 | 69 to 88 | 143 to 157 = -4.69 mm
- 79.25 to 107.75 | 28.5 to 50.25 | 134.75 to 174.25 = -1.52 mm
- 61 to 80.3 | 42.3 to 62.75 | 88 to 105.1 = 0.17 mm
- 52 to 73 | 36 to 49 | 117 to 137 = -0.33 mm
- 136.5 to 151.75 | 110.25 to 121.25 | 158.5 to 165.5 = 3.62 mm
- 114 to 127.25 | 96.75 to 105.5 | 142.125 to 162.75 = -0.10 mm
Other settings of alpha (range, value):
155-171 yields 203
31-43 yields 180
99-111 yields 226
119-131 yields 200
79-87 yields 180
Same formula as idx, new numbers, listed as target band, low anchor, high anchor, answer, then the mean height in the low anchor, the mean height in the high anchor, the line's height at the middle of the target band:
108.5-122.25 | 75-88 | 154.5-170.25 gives -0.17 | 183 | 203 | 191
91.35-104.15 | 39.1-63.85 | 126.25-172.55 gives -0.15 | 187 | 184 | 186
